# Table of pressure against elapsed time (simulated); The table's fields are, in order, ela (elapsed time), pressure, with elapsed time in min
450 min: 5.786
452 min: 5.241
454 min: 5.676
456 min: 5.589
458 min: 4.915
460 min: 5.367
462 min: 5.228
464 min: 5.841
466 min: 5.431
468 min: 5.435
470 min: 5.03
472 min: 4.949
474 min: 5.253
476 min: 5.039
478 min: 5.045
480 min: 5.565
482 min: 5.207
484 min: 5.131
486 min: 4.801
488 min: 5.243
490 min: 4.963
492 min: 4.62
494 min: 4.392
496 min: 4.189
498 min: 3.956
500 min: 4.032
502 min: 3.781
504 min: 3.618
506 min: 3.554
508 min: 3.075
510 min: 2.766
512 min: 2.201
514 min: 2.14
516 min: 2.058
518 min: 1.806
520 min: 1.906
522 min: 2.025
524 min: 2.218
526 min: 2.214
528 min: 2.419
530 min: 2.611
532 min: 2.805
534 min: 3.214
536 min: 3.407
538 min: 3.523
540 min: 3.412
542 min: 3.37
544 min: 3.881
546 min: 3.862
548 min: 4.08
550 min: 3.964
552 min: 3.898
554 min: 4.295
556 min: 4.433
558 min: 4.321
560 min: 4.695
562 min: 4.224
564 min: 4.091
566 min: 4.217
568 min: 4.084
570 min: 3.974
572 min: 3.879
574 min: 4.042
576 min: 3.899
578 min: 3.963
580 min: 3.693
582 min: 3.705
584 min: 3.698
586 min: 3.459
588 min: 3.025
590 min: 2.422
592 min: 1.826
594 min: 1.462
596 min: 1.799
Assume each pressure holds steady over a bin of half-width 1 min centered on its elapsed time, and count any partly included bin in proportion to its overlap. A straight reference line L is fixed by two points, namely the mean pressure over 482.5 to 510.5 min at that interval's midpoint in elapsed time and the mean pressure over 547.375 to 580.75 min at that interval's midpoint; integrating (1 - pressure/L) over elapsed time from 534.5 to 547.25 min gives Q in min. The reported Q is 1.7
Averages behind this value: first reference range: 4.2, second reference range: 4.11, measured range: 3.57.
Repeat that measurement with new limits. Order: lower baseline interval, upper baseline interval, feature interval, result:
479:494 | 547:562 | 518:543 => 9.88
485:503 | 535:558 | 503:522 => 7.63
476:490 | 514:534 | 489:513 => 0.96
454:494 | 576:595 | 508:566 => 9.91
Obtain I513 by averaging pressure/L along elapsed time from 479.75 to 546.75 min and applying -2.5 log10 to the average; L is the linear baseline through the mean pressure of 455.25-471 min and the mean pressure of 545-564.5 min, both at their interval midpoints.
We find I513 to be 0.35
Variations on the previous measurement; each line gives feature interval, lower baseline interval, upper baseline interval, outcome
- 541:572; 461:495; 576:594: -0.115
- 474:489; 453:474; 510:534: -0.174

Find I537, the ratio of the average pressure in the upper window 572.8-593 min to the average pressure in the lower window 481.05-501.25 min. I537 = 0.73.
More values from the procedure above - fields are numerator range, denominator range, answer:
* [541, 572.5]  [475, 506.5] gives 0.89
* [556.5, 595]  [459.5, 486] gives 0.69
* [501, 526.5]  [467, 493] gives 0.50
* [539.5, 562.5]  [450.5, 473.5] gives 0.76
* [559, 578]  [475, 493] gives 0.81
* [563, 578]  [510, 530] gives 1.86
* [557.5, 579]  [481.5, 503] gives 0.90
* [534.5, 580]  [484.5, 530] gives 1.21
